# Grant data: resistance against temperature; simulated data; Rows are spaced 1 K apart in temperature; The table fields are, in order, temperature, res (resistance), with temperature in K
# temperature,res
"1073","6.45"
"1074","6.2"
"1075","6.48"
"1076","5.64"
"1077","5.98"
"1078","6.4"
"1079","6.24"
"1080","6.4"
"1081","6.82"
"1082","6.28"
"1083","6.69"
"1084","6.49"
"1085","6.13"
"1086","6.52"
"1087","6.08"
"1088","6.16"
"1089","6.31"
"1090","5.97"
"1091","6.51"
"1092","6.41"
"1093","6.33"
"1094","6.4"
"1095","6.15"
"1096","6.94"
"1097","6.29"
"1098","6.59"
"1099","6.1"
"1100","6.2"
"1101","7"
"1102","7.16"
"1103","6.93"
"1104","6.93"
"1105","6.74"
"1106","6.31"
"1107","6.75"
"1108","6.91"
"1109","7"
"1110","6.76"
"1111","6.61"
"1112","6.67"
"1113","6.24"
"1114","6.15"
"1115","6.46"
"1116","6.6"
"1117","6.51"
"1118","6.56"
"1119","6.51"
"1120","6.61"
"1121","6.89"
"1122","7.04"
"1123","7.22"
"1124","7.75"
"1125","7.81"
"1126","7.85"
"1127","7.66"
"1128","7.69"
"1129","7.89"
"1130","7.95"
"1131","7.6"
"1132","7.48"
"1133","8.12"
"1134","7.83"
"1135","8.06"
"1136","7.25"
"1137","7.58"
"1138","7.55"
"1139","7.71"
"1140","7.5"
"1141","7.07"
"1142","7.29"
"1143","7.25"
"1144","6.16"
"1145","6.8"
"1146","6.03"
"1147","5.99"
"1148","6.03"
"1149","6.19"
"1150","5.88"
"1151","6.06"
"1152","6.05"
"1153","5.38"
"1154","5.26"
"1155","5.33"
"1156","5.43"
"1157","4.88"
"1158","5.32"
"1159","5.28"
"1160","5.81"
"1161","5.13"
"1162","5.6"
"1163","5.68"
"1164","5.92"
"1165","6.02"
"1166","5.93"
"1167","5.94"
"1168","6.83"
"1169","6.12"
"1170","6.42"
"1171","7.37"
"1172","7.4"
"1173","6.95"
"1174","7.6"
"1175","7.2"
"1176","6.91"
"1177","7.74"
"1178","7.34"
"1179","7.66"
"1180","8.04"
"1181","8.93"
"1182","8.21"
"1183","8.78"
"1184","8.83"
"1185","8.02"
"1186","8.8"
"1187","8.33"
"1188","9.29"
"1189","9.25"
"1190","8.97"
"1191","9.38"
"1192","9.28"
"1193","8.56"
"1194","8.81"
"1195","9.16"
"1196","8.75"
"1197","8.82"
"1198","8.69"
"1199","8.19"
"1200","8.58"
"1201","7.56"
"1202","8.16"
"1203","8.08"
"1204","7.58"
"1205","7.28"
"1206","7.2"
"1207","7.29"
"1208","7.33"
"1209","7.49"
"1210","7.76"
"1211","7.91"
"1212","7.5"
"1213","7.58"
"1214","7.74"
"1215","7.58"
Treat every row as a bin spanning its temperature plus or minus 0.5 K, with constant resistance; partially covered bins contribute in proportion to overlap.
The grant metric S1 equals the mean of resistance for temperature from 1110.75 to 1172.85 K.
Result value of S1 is 6.63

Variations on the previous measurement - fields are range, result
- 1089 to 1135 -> 6.9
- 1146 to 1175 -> 6.01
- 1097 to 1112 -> 6.7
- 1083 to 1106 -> 6.47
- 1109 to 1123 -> 6.62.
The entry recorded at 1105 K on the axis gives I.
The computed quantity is 6.74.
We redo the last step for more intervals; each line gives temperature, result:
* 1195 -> 9.16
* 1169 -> 6.12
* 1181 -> 8.93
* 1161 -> 5.13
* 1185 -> 8.02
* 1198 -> 8.69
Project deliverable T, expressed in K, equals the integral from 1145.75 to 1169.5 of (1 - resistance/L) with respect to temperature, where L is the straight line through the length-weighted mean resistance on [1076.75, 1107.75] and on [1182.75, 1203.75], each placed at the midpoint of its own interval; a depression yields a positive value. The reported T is 6.4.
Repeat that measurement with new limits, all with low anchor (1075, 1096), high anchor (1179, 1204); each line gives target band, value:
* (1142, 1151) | 1.5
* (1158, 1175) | 3.8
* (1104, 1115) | 0.3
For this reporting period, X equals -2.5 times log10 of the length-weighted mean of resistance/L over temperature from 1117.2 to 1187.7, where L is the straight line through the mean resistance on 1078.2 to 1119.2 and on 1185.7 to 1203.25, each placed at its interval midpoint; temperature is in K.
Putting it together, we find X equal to 0.12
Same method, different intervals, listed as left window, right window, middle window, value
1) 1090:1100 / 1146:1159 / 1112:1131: -0.173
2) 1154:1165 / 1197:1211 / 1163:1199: -0.186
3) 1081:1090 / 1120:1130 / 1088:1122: 0.056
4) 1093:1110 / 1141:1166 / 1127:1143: -0.232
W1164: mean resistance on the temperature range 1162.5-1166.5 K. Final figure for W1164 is 5.89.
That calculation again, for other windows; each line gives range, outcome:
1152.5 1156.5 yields 5.35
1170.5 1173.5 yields 7.24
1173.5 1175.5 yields 7.4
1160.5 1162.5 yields 5.37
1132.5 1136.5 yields 7.81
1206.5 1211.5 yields 7.56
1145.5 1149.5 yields 6.06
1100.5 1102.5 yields 7.08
